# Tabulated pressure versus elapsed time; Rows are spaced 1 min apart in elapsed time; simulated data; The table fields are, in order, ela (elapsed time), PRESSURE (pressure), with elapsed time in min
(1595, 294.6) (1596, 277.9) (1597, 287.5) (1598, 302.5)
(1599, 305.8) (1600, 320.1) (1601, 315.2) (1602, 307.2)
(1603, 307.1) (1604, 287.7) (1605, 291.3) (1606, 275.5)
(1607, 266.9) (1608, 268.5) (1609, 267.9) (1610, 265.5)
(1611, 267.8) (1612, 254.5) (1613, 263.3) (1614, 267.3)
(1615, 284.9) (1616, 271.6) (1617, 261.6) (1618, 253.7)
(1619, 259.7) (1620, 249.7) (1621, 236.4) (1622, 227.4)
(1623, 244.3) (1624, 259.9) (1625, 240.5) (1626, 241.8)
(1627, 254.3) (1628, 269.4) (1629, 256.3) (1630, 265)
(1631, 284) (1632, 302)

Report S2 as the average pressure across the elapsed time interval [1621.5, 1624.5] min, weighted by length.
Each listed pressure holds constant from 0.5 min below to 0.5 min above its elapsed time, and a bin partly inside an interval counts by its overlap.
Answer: 244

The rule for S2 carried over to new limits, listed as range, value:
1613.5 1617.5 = 271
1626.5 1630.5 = 261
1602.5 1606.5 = 290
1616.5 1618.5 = 258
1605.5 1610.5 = 269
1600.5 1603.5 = 310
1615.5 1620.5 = 259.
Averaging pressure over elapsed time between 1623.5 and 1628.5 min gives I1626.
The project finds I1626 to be 253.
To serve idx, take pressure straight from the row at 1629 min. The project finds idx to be 256.3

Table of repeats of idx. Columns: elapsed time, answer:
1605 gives 291.3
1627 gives 254.3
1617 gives 261.6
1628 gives 269.4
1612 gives 254.5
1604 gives 287.7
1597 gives 287.5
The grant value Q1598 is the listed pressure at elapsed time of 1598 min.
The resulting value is 302.5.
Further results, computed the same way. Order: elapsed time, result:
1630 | 265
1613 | 263.3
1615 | 284.9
